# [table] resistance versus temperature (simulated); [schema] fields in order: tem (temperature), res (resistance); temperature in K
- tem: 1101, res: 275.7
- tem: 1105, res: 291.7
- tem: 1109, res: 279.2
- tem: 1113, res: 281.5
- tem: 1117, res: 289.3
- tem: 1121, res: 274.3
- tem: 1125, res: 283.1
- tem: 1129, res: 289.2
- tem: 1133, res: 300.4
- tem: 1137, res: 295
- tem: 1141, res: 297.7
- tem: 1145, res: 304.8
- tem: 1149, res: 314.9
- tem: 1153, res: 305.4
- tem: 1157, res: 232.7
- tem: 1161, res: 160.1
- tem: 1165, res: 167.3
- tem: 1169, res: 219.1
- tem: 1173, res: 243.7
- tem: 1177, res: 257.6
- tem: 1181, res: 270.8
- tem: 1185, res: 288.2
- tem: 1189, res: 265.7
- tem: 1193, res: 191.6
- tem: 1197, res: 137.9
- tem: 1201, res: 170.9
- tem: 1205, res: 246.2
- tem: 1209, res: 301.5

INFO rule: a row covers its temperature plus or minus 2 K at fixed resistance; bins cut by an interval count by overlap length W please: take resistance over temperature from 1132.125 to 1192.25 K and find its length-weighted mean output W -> 259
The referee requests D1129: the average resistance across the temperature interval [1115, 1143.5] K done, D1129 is 290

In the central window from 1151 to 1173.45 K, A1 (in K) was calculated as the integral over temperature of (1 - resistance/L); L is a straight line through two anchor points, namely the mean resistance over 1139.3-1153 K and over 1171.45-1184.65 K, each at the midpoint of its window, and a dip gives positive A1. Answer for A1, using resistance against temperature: 5.1 K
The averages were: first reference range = 306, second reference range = 262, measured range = 220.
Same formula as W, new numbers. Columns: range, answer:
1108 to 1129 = 282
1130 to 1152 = 302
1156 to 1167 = 183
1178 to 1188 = 276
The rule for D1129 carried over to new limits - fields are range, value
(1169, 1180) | 247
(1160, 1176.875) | 206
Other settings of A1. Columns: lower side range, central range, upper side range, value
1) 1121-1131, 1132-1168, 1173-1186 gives 1.9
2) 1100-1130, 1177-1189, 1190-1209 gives -3.0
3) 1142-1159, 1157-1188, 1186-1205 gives 1.5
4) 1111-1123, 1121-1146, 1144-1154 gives 0.2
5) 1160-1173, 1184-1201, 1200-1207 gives -0.3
